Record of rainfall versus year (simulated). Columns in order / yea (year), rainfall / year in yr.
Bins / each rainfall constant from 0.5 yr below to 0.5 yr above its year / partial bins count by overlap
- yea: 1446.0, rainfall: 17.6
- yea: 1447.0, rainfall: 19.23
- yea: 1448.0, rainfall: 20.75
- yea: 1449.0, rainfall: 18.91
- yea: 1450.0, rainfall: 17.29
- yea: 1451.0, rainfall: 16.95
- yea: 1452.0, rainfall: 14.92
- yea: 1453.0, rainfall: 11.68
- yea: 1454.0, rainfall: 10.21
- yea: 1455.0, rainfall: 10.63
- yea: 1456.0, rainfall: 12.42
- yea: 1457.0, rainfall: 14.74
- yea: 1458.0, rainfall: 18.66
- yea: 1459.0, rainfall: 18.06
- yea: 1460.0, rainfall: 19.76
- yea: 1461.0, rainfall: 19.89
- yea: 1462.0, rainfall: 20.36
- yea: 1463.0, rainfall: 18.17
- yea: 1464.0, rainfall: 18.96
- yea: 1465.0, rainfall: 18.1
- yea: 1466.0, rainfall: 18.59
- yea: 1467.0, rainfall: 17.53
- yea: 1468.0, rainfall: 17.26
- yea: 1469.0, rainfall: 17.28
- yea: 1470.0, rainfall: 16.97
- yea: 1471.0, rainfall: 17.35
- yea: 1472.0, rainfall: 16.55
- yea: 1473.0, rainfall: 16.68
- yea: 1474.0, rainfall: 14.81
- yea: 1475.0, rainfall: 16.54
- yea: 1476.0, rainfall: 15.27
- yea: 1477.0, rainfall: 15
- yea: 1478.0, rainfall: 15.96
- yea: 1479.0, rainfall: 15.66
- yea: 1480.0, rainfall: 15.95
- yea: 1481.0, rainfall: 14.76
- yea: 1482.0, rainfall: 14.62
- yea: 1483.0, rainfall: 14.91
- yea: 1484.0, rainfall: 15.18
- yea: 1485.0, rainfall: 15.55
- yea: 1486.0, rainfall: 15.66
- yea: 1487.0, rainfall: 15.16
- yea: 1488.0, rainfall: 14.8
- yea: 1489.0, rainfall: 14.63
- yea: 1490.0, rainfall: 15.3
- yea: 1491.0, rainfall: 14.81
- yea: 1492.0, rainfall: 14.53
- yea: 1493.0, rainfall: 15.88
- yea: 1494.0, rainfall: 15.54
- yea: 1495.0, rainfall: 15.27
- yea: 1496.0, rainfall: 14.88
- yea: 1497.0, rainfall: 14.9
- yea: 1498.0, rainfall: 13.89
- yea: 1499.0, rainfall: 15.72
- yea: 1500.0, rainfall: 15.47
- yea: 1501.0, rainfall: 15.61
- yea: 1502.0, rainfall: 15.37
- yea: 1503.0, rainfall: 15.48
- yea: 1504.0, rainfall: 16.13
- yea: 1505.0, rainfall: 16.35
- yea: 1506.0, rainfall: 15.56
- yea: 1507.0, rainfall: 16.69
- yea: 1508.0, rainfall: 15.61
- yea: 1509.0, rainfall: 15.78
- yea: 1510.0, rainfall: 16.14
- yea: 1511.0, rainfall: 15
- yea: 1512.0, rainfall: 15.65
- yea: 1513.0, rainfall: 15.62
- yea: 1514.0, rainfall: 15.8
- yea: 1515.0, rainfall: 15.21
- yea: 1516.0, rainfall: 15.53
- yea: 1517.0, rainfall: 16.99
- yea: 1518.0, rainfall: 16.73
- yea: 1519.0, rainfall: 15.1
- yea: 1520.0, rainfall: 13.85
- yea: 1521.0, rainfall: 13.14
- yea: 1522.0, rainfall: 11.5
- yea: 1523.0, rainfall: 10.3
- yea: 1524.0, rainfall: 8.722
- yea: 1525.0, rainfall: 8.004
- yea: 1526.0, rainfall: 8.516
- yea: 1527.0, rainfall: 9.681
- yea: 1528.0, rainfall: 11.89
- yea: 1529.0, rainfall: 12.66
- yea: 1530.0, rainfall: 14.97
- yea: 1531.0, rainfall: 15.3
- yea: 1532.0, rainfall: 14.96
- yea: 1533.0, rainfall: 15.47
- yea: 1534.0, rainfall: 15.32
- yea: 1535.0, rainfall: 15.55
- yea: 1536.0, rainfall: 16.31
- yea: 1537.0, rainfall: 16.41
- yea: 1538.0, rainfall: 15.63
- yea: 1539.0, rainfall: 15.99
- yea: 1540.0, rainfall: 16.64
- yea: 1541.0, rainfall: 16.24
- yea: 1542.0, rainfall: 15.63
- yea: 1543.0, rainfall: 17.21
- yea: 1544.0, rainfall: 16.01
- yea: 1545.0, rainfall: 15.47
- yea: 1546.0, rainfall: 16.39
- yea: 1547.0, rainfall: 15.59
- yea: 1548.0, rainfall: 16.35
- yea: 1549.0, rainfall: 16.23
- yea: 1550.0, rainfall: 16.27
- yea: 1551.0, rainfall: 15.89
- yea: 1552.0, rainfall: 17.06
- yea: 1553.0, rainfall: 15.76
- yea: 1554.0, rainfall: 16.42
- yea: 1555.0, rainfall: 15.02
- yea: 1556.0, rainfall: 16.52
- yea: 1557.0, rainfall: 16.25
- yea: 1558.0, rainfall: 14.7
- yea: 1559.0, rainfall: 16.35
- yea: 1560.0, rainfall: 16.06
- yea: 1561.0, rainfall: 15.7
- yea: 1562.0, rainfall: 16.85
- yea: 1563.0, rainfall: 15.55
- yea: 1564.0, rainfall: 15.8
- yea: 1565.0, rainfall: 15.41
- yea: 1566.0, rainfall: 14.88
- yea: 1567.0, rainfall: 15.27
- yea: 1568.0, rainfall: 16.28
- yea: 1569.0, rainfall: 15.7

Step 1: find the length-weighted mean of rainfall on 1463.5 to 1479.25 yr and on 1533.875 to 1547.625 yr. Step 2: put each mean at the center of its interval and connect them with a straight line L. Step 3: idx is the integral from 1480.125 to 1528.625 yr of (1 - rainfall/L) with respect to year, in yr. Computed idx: 5.7 yr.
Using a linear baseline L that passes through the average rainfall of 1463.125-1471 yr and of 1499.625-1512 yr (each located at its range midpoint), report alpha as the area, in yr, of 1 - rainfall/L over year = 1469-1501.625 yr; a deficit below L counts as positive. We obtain 2.7 yr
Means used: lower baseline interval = 17.8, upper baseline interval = 15.8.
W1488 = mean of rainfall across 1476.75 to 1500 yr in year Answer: 15.2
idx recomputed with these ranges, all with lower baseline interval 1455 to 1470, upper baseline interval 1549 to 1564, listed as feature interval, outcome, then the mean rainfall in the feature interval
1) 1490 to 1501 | 1.23 yr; 15.1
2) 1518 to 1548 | 4.08 yr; 14.2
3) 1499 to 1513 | 0.92 yr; 15.8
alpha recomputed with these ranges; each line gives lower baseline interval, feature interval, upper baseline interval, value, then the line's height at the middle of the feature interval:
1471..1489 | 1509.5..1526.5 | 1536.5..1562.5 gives 2.3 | 15.8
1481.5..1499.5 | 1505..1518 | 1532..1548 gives -0.3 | 15.5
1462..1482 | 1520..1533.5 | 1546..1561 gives 3.5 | 16.3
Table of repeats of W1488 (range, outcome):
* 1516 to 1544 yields 14.1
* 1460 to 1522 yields 15.9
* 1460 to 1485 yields 16.8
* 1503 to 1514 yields 15.8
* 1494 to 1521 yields 15.5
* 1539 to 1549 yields 16.2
